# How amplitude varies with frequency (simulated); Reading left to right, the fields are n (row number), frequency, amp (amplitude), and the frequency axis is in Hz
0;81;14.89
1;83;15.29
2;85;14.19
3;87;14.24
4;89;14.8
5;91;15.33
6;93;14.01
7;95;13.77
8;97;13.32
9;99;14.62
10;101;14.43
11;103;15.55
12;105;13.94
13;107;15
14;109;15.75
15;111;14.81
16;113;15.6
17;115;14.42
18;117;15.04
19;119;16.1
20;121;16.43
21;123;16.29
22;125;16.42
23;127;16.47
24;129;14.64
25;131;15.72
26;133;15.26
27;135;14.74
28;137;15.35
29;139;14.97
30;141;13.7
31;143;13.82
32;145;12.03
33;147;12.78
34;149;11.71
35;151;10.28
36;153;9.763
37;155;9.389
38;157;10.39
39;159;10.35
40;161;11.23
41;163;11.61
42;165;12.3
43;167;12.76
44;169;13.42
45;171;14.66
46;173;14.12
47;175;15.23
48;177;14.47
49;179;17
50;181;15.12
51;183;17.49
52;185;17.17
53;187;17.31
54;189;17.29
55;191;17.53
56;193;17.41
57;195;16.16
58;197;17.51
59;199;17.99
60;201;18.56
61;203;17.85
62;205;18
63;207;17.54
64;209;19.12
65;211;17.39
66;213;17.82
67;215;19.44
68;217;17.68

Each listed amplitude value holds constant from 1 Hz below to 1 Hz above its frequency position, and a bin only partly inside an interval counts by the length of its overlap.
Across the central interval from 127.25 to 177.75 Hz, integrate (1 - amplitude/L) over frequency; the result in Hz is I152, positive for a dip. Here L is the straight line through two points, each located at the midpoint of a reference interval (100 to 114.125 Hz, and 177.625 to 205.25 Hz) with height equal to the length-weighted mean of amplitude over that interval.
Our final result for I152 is 9.9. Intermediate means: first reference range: 15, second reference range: 17.3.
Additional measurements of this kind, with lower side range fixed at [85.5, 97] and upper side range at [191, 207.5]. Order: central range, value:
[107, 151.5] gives 2.13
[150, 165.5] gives 5.45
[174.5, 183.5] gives 0.64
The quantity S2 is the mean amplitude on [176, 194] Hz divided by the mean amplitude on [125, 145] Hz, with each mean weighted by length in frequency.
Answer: 1.13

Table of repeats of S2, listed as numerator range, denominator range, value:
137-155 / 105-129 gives 0.80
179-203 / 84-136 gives 1.15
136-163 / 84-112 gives 0.82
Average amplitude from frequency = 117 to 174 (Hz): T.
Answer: 13.5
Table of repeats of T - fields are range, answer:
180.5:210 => 17.5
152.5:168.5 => 11.1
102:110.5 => 15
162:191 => 15.1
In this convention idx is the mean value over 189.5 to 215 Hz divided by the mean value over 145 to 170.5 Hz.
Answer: 1.6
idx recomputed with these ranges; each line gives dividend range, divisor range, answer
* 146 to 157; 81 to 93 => 0.73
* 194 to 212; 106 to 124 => 1.15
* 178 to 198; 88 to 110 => 1.16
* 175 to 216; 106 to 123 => 1.12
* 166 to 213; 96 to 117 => 1.12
